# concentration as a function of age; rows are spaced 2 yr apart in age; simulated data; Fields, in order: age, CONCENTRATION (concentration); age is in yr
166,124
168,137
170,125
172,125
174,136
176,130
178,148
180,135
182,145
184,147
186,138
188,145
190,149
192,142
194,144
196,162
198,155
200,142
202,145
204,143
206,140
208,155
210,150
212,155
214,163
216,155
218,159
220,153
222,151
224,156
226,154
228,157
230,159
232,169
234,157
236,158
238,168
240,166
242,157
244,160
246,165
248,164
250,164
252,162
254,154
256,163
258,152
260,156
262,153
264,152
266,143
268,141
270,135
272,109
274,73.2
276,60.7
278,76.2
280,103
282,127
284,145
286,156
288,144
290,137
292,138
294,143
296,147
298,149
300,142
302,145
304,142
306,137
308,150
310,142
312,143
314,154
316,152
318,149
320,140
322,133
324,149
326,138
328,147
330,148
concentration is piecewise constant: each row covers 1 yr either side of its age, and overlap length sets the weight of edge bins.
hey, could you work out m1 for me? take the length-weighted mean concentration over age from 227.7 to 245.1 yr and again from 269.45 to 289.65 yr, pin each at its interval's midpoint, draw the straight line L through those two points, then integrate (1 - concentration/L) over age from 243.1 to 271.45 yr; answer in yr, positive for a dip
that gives -3.2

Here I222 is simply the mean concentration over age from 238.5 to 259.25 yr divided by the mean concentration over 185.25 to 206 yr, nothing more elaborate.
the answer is 1.10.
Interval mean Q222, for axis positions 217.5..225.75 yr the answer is 154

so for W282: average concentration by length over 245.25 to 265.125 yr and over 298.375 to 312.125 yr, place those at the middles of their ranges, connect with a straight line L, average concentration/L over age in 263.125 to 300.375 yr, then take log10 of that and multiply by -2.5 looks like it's 0.18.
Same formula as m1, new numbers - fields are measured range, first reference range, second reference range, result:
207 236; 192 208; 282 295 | -2.1 yr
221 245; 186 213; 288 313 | -2.2 yr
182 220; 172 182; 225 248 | -0.7 yr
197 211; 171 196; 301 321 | -0.5 yr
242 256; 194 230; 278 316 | -1.4 yr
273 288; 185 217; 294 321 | 3.9 yr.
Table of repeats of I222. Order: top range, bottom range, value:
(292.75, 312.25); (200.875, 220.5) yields 0.95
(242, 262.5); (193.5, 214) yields 1.06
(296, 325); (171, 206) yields 1.01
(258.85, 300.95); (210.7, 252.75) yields 0.82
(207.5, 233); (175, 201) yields 1.08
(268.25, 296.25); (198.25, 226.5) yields 0.80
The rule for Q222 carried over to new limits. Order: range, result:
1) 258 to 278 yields 124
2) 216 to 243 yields 159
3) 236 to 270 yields 157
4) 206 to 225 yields 154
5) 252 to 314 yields 136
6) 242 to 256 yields 161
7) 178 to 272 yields 152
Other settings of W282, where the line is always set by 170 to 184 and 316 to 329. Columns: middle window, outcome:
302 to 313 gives -0.003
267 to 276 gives 0.283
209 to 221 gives -0.130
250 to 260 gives -0.131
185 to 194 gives -0.051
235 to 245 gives -0.161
